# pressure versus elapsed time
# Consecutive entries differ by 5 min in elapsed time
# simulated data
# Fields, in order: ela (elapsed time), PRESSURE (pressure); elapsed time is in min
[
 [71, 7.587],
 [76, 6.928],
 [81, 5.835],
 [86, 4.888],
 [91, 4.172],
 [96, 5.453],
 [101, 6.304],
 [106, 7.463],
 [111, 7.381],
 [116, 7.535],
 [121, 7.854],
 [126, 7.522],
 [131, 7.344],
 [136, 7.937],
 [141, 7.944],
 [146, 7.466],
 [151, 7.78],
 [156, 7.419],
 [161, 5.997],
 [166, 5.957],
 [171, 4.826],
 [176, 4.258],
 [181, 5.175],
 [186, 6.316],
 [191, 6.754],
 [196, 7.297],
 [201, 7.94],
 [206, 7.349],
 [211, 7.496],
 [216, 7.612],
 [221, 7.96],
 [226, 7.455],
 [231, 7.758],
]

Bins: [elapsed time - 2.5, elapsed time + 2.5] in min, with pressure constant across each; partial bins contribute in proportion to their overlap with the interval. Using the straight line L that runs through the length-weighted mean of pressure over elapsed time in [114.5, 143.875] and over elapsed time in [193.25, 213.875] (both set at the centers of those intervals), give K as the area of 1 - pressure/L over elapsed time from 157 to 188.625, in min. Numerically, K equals 8.6 min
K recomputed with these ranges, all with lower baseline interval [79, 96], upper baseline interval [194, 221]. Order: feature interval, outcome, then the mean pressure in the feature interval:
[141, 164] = -3.0 min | 7.22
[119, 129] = -3.2 min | 7.66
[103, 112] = -3.2 min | 7.37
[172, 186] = 3.9 min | 5.01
